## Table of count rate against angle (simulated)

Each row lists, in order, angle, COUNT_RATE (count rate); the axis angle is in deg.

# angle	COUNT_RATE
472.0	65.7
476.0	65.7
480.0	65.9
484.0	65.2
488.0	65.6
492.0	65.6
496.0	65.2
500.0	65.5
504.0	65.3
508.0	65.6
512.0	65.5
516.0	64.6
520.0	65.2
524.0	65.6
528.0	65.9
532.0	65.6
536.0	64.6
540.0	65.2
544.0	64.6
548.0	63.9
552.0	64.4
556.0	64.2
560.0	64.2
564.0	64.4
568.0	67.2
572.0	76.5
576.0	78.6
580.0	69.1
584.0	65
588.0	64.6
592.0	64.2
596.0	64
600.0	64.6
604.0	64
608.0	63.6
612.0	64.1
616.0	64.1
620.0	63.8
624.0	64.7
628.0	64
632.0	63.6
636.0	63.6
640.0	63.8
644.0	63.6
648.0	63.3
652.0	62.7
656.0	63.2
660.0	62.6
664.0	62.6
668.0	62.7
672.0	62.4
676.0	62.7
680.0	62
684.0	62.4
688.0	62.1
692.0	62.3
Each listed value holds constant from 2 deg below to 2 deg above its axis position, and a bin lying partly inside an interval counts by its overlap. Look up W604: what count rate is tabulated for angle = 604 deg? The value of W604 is 64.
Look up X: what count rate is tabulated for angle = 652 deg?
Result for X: 62.7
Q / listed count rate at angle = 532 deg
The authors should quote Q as 65.6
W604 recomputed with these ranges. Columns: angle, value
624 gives 64.7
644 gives 63.6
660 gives 62.6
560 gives 64.2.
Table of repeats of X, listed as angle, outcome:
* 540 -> 65.2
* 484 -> 65.2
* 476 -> 65.7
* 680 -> 62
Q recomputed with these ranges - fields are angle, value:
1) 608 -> 63.6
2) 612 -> 64.1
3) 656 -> 63.2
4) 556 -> 64.2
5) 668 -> 62.7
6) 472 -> 65.7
